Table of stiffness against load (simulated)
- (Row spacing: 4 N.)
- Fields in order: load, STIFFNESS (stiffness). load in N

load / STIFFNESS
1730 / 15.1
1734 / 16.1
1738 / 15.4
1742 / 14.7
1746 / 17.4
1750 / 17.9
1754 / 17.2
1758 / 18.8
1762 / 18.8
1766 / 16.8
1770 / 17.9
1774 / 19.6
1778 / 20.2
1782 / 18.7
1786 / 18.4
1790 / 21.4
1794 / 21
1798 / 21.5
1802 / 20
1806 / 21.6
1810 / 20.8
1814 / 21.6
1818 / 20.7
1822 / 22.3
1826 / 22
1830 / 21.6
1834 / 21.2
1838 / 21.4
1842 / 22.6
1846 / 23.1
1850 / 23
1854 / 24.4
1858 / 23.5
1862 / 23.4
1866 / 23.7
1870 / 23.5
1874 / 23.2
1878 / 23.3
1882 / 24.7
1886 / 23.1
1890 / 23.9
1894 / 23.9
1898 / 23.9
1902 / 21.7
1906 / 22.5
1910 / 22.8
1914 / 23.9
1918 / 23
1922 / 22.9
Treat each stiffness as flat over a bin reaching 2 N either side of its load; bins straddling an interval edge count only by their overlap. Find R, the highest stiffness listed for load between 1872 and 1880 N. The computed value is 23.3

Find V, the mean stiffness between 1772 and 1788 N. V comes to 19.2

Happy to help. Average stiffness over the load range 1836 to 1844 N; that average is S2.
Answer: 22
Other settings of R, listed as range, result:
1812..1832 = 22.3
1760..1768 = 18.8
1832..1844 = 22.6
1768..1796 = 21.4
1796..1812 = 21.6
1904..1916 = 23.9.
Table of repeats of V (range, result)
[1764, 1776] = 18.1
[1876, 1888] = 23.7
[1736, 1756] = 16.5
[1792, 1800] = 21.2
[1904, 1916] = 23.1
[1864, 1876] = 23.5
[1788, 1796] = 21.2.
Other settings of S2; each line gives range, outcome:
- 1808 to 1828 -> 21.5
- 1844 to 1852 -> 23.1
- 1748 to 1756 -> 17.5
